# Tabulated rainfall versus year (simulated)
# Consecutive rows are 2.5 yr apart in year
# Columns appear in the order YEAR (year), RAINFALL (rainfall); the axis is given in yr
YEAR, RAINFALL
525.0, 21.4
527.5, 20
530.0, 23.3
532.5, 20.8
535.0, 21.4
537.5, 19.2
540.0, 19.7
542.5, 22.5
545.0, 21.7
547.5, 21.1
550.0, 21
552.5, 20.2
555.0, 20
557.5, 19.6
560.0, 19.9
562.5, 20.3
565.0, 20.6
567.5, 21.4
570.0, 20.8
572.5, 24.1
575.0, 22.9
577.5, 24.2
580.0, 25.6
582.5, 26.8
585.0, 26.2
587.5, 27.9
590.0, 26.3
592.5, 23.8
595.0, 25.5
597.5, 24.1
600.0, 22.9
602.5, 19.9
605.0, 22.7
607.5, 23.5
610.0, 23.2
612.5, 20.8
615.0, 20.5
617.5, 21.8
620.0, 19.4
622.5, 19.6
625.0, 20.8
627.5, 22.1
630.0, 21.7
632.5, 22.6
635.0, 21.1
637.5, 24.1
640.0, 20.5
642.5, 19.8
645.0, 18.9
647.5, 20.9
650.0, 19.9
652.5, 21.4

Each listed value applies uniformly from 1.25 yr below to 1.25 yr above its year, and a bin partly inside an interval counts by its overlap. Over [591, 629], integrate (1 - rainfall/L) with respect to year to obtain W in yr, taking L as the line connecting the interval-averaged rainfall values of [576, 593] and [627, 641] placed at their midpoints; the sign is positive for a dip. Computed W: 2.9 yr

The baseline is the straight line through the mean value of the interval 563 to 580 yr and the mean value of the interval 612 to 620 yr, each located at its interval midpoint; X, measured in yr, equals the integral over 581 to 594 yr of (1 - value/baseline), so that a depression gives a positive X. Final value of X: -2.6 yr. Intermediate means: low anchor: 22.5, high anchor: 20.8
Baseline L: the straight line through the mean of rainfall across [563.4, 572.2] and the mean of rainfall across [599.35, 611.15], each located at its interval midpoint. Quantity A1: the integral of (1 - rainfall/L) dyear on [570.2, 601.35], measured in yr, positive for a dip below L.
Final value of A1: -4.37 yr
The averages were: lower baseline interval 21.3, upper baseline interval 22.4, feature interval 24.9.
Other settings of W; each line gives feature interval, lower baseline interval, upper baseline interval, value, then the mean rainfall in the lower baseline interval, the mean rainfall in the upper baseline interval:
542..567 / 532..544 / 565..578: 1.0 yr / 20.7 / 22.4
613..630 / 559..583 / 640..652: 0.1 yr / 22.6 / 20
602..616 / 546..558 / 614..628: -0.9 yr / 20.5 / 20.6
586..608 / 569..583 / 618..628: -1.7 yr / 24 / 20.5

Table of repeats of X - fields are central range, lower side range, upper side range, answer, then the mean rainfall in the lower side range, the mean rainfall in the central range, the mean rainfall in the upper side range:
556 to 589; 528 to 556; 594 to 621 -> -2.3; 21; 23.1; 22.2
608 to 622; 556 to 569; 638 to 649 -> -0.6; 20.4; 21.2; 20.3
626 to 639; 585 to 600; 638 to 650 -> -0.5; 25.4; 22.3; 20.3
